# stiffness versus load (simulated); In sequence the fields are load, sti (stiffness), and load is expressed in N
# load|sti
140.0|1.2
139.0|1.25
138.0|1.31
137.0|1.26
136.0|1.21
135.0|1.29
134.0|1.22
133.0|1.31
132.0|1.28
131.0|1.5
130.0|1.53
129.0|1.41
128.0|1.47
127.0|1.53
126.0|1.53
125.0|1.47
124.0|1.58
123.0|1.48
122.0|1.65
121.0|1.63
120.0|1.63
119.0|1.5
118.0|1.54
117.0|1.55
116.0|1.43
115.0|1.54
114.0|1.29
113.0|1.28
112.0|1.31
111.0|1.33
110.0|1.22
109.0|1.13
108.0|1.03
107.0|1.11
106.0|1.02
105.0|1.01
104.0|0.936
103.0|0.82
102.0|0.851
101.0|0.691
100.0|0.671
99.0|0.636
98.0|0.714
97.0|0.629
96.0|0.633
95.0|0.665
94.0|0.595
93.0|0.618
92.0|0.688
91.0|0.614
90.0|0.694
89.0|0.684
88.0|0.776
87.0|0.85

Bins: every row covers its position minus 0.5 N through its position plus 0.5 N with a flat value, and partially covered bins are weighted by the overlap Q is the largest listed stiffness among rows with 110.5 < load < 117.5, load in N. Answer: 1.55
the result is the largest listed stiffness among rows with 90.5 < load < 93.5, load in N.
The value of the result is 0.688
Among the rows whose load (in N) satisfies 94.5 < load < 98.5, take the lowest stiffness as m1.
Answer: 0.629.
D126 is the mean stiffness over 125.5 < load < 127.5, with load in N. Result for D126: 1.53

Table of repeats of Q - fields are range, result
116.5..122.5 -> 1.65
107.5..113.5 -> 1.33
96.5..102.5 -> 0.851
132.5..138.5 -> 1.31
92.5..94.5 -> 0.618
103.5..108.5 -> 1.11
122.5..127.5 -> 1.58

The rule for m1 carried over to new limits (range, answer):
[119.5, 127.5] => 1.47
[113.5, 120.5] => 1.29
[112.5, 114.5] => 1.28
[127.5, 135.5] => 1.22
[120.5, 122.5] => 1.63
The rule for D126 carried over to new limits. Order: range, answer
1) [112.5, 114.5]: 1.29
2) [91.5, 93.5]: 0.653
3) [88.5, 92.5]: 0.67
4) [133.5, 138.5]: 1.26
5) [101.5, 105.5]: 0.904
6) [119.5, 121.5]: 1.63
